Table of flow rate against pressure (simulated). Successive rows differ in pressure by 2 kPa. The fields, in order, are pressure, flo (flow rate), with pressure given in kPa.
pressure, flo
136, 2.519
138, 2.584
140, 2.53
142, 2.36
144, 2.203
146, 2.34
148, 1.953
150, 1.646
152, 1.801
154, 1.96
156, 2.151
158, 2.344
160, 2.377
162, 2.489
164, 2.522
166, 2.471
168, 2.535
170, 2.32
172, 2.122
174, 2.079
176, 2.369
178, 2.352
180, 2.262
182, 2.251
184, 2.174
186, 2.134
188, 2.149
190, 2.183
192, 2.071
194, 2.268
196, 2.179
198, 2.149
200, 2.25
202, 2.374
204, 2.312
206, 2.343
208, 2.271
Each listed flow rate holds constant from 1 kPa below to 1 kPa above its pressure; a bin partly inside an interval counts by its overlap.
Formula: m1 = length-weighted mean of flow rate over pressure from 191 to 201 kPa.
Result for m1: 2.18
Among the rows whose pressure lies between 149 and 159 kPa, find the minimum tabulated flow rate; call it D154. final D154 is 1.646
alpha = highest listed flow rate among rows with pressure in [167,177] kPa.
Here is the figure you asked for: 2.535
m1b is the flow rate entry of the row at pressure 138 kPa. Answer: 2.584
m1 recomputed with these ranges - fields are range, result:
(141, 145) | 2.28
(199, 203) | 2.31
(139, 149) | 2.28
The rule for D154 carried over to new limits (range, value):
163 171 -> 2.32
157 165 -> 2.344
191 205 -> 2.071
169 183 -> 2.079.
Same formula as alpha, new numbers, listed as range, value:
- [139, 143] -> 2.53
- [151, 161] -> 2.377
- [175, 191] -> 2.369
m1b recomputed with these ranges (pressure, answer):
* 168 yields 2.535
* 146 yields 2.34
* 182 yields 2.251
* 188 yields 2.149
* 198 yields 2.149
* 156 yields 2.151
